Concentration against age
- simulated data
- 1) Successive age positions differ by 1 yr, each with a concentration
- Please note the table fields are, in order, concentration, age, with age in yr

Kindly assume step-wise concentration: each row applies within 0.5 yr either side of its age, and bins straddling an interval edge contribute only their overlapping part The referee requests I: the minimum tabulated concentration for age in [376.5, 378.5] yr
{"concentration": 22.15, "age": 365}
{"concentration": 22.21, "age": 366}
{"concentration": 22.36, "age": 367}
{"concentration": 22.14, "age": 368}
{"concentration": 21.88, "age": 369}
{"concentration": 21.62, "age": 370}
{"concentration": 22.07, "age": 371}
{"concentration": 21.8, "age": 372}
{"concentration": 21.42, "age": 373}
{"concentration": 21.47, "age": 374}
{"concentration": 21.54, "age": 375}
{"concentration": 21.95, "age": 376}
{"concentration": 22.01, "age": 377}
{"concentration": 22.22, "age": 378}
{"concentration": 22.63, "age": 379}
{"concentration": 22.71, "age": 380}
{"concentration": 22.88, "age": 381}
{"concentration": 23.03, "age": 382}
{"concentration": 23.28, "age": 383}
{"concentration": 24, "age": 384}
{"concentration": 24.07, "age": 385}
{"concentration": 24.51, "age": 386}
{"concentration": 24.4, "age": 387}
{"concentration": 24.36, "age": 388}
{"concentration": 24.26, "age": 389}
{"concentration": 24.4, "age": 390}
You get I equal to 22.01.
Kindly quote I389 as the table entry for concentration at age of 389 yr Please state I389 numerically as 24.26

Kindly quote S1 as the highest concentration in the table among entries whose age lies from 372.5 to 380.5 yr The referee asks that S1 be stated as 22.71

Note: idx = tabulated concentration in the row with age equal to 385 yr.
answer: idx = 24.07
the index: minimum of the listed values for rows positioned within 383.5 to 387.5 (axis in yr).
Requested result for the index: 24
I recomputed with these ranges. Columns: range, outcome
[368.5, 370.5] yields 21.62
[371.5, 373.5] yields 21.42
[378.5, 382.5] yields 22.63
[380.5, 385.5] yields 22.88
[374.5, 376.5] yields 21.54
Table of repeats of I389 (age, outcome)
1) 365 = 22.15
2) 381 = 22.88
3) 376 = 21.95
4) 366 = 22.21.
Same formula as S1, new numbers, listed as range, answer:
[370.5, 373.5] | 22.07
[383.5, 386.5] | 24.51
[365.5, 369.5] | 22.36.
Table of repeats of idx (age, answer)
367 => 22.36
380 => 22.71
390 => 24.4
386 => 24.51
